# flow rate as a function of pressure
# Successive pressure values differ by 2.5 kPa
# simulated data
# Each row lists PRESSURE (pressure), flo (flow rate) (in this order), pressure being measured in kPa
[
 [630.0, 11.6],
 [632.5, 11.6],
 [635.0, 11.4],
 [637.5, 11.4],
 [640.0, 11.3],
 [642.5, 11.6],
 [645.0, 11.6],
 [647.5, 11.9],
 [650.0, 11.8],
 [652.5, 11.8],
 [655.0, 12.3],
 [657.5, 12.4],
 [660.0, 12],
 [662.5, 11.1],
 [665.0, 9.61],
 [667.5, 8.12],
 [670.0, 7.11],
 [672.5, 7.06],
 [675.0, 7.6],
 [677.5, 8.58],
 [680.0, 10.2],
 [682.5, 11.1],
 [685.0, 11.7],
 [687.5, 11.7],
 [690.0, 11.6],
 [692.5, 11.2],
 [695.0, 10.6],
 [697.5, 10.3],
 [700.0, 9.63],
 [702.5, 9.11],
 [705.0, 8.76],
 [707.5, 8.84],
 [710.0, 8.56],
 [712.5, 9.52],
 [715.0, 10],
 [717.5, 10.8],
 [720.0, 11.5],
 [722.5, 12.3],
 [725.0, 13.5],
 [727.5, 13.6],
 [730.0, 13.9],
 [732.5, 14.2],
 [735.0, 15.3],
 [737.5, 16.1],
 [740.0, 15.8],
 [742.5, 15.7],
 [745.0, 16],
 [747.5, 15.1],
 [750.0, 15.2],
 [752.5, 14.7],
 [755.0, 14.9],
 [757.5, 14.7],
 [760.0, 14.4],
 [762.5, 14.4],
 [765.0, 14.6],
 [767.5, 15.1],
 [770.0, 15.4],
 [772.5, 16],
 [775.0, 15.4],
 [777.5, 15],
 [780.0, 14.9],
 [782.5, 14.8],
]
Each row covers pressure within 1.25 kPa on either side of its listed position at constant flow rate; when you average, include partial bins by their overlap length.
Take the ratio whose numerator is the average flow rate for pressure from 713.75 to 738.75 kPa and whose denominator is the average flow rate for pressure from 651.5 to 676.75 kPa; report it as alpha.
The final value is 1.33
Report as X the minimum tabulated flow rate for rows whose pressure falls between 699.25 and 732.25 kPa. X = 8.56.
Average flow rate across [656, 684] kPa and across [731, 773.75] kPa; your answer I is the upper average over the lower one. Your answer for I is 1.6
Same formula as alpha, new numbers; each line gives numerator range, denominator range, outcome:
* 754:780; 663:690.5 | 1.58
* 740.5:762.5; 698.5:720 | 1.58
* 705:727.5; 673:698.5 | 1.03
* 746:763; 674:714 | 1.49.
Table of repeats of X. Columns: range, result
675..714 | 7.6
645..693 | 7.06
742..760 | 14.4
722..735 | 12.3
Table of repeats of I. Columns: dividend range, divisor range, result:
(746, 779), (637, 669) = 1.33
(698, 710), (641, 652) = 0.78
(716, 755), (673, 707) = 1.42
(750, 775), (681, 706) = 1.41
